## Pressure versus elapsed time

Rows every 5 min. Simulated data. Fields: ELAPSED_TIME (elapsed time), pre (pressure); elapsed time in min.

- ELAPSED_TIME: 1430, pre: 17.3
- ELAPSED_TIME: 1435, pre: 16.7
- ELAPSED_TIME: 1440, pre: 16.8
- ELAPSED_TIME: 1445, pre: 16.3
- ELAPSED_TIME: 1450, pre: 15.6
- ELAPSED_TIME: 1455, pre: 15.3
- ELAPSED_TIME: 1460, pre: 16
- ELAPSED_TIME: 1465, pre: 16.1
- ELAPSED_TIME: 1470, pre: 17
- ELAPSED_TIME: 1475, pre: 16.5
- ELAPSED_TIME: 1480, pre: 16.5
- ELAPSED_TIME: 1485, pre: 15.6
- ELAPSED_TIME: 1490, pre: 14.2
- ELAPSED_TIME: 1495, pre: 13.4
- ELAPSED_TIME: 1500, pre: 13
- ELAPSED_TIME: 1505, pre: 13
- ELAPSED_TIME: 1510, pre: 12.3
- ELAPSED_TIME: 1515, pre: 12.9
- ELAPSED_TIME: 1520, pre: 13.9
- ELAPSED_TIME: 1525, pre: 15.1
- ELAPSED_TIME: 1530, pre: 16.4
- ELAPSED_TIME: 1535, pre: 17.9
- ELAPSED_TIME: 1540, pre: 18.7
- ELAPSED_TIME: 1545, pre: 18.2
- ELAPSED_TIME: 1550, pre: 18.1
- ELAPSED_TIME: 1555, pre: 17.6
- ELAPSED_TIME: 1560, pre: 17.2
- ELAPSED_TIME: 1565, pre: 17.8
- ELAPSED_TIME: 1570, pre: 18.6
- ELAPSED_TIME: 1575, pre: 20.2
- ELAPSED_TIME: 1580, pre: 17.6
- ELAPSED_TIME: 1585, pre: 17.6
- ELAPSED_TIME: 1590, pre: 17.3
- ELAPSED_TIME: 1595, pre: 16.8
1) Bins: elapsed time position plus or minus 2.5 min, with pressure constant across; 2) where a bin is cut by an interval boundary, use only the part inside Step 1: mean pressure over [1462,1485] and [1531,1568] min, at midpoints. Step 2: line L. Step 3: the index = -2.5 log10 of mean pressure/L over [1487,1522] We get 0.27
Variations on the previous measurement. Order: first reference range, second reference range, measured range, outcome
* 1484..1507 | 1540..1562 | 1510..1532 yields 0.10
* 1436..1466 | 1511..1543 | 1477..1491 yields 0.02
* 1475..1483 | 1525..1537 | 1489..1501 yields 0.22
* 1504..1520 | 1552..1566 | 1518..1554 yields -0.11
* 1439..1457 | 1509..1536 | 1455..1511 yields 0.03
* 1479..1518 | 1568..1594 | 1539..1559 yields -0.10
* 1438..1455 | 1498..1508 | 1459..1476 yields -0.11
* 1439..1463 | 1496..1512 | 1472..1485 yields -0.14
